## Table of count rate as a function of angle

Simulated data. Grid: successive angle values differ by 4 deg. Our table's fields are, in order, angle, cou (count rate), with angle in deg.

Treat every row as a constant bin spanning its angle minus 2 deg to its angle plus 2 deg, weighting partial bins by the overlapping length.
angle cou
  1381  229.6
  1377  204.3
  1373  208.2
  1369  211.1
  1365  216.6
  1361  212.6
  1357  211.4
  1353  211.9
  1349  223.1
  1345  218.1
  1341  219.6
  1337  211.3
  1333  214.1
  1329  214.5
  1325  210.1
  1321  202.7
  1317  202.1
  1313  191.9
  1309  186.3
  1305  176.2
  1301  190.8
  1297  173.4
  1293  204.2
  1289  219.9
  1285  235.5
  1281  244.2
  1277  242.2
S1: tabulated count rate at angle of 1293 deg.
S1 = 204.2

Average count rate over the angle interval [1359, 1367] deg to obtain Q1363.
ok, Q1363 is 215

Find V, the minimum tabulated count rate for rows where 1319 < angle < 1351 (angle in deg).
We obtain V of 202.7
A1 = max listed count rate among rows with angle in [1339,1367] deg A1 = 223.1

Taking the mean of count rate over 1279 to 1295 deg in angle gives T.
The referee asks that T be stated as 226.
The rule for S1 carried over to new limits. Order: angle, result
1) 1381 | 229.6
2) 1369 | 211.1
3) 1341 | 219.6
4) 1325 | 210.1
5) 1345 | 218.1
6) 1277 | 242.2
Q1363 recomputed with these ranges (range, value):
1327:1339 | 213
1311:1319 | 197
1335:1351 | 218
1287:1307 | 193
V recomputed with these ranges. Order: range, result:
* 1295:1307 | 173.4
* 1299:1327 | 176.2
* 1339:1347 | 218.1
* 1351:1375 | 208.2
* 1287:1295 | 204.2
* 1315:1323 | 202.1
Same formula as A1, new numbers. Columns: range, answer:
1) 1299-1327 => 210.1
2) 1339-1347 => 219.6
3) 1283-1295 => 235.5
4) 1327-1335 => 214.5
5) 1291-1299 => 204.2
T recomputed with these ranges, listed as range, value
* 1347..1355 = 218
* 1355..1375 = 212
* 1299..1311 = 184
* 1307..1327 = 199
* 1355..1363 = 212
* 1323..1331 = 212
